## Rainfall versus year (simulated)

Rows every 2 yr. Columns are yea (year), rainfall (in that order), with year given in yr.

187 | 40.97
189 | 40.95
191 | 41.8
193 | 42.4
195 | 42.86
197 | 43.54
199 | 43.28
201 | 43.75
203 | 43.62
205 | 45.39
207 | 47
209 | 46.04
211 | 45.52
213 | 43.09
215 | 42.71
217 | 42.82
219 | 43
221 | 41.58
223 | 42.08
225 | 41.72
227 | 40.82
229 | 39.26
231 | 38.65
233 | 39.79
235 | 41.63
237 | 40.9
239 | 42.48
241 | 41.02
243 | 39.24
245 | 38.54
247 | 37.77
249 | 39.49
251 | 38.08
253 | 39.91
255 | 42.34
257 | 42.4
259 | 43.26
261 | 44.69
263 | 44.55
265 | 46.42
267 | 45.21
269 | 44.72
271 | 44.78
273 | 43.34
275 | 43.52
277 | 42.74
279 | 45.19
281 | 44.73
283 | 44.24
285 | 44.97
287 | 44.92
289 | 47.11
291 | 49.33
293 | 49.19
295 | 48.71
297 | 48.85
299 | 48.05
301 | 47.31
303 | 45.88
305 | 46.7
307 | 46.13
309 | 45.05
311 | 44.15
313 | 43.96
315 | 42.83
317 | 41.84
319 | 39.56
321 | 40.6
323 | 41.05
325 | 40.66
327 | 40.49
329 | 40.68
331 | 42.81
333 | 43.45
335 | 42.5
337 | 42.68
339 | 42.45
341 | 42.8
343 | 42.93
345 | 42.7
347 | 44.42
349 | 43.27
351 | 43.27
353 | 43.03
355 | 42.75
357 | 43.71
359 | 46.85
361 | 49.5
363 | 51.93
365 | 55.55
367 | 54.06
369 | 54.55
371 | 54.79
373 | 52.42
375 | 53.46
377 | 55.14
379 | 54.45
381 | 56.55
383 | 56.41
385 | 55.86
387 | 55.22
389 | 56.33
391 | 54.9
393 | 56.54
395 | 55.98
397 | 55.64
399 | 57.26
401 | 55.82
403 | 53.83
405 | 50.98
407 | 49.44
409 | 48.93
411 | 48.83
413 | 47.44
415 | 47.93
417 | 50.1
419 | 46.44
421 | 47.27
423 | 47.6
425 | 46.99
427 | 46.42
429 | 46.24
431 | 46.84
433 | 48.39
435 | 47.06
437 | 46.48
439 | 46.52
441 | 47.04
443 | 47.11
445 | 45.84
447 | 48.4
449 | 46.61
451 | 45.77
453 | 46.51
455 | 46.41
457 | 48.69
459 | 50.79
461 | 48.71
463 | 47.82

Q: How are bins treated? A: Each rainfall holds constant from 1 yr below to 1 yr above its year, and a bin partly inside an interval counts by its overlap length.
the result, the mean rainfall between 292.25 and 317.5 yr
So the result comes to 46.1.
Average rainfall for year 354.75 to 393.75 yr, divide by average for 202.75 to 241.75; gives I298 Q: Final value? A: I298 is 1.3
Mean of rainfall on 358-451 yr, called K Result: 51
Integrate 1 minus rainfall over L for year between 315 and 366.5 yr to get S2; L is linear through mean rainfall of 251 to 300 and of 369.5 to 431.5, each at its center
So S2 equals 5.26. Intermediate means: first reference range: 45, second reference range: 52.1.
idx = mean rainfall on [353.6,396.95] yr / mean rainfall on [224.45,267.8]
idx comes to 1.29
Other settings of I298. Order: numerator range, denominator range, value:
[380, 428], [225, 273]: 1.25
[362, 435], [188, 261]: 1.24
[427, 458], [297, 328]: 1.07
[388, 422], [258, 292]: 1.16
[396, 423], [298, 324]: 1.15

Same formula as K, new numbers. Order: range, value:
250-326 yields 44.4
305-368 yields 44.2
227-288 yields 42.3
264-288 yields 44.6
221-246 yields 40.6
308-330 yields 41.9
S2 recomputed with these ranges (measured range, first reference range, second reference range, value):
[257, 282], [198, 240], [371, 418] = 0.76 yr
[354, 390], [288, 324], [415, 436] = -4.86 yr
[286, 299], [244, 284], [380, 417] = -0.85 yr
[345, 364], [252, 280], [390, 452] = 0.69 yr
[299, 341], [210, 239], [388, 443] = 2.48 yr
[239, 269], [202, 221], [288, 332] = 1.76 yr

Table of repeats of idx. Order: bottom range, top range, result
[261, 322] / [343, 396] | 1.13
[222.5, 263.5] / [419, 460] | 1.15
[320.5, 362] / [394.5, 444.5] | 1.14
